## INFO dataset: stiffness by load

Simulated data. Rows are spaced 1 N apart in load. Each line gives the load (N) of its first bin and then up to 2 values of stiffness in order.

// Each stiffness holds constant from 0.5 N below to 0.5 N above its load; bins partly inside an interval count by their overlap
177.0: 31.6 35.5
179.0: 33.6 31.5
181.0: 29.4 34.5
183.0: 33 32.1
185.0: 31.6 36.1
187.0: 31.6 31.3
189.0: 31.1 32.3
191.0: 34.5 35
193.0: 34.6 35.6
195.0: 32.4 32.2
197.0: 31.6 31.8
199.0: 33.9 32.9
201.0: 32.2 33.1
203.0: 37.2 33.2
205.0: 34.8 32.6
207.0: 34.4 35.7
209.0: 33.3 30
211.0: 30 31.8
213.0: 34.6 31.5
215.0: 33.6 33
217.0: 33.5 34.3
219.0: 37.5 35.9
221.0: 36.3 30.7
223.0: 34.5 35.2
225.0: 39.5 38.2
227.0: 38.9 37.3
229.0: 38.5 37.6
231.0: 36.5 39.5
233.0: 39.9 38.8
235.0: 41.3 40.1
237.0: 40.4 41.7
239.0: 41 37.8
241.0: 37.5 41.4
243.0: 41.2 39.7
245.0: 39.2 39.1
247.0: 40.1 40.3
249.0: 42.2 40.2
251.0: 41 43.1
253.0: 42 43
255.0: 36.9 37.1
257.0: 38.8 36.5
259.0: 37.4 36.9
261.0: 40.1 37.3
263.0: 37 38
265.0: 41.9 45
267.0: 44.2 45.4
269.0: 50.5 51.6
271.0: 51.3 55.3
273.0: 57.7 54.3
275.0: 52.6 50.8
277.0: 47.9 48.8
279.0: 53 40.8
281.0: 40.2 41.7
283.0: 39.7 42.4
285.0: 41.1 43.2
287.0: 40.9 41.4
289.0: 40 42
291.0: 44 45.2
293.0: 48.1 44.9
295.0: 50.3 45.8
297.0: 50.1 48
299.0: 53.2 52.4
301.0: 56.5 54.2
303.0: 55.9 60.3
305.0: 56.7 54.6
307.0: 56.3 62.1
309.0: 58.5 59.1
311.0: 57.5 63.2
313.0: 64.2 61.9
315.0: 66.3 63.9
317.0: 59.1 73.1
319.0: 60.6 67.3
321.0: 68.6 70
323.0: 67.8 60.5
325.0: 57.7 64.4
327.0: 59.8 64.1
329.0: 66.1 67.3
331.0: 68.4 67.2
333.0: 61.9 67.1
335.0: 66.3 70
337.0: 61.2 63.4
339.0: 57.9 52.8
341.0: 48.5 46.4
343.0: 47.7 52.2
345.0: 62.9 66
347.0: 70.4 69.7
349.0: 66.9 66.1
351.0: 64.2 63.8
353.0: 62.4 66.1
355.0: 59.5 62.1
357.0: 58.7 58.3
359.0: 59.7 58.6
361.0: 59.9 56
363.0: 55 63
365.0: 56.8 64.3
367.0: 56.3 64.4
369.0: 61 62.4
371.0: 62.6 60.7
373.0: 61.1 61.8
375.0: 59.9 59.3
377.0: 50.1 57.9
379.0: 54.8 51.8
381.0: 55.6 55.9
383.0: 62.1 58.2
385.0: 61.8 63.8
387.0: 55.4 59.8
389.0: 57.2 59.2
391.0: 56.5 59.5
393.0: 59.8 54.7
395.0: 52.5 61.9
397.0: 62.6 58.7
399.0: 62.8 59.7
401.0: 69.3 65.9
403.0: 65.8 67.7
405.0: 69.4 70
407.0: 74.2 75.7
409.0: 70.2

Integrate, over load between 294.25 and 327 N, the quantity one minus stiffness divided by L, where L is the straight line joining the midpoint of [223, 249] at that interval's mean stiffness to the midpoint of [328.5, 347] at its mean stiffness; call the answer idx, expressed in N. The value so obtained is -2.4 N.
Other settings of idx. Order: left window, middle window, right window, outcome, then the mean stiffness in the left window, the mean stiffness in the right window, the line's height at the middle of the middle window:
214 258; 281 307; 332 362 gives 1.4 N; 38.4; 61.1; 50.2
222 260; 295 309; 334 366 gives -0.9 N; 39.1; 60.6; 51.1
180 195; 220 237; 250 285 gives 0.4 N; 33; 44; 38.6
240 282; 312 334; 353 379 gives -4.9 N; 43.3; 59.8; 53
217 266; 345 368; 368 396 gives -3.0 N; 38.7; 58.5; 54.9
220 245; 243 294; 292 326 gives 4.6 N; 38.4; 58.3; 47.8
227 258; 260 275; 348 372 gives -0.6 N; 39.7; 61.4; 44.3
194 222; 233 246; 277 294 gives -0.9 N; 33.4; 43.5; 37.5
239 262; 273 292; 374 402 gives -0.5 N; 39.6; 58.7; 44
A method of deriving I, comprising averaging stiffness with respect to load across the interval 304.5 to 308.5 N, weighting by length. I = 57.4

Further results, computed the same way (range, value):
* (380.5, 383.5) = 57.9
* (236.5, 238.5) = 41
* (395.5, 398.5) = 61.1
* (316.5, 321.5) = 65.7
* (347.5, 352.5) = 66.1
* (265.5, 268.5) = 44.9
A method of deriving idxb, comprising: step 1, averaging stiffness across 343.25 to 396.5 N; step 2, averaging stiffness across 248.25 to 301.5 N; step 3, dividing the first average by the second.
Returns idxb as 1.34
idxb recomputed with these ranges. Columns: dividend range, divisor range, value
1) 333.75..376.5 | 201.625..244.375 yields 1.67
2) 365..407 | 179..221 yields 1.82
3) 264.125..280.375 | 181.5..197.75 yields 1.49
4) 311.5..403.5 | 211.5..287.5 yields 1.50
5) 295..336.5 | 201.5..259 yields 1.64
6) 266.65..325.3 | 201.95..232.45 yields 1.52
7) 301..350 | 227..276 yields 1.48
